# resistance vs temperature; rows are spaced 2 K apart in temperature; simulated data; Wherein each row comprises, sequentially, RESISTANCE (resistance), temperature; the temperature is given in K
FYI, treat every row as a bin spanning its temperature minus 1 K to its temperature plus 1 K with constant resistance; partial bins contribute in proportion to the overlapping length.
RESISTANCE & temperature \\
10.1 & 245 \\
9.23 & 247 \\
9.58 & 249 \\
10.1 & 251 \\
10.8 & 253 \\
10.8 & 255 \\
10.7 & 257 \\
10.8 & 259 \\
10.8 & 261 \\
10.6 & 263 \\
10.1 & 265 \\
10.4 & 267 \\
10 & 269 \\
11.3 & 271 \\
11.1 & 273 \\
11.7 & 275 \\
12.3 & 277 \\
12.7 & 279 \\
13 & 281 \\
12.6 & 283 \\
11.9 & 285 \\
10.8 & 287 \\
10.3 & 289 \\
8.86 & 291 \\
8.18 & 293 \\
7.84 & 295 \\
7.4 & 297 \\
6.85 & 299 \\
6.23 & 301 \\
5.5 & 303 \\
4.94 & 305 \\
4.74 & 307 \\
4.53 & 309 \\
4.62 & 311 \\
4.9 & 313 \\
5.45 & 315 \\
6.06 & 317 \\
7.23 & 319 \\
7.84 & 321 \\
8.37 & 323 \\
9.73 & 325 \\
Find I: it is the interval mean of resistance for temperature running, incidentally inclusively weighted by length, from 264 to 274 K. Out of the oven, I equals 10.6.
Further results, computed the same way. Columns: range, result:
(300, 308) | 5.35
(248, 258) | 10.4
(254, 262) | 10.8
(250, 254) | 10.4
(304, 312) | 4.71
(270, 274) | 11.2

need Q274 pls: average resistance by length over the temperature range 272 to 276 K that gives 11.4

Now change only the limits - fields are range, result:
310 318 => 5.26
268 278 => 11.3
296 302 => 6.83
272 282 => 12.2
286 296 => 9.2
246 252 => 9.64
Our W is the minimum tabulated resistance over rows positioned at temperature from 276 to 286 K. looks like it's 11.9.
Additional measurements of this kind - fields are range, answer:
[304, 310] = 4.53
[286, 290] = 10.3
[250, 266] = 10.1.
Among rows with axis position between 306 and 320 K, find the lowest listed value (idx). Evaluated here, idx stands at 4.53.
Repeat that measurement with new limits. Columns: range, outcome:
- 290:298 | 7.4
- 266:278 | 10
